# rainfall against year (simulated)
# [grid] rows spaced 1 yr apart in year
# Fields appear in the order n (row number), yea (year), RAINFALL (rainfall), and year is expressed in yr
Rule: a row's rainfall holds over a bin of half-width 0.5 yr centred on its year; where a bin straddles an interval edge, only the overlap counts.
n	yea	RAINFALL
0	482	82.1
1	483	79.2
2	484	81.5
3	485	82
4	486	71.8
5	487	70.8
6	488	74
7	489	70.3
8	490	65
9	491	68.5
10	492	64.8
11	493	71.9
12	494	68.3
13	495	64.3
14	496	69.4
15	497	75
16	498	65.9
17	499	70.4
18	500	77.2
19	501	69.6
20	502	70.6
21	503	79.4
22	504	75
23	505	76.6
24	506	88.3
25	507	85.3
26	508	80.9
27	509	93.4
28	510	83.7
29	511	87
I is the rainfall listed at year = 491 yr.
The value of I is 68.5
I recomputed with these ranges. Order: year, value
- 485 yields 82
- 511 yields 87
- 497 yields 75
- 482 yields 82.1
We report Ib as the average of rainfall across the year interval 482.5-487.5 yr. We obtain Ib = 77.1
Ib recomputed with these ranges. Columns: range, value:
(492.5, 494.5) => 70.1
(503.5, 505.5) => 75.8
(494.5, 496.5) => 66.8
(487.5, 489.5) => 72.2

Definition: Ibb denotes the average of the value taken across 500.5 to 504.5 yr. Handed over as 73.7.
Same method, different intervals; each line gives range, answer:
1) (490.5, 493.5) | 68.4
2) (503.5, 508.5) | 81.2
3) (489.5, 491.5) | 66.8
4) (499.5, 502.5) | 72.5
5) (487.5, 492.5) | 68.5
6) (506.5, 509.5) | 86.5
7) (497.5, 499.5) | 68.2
